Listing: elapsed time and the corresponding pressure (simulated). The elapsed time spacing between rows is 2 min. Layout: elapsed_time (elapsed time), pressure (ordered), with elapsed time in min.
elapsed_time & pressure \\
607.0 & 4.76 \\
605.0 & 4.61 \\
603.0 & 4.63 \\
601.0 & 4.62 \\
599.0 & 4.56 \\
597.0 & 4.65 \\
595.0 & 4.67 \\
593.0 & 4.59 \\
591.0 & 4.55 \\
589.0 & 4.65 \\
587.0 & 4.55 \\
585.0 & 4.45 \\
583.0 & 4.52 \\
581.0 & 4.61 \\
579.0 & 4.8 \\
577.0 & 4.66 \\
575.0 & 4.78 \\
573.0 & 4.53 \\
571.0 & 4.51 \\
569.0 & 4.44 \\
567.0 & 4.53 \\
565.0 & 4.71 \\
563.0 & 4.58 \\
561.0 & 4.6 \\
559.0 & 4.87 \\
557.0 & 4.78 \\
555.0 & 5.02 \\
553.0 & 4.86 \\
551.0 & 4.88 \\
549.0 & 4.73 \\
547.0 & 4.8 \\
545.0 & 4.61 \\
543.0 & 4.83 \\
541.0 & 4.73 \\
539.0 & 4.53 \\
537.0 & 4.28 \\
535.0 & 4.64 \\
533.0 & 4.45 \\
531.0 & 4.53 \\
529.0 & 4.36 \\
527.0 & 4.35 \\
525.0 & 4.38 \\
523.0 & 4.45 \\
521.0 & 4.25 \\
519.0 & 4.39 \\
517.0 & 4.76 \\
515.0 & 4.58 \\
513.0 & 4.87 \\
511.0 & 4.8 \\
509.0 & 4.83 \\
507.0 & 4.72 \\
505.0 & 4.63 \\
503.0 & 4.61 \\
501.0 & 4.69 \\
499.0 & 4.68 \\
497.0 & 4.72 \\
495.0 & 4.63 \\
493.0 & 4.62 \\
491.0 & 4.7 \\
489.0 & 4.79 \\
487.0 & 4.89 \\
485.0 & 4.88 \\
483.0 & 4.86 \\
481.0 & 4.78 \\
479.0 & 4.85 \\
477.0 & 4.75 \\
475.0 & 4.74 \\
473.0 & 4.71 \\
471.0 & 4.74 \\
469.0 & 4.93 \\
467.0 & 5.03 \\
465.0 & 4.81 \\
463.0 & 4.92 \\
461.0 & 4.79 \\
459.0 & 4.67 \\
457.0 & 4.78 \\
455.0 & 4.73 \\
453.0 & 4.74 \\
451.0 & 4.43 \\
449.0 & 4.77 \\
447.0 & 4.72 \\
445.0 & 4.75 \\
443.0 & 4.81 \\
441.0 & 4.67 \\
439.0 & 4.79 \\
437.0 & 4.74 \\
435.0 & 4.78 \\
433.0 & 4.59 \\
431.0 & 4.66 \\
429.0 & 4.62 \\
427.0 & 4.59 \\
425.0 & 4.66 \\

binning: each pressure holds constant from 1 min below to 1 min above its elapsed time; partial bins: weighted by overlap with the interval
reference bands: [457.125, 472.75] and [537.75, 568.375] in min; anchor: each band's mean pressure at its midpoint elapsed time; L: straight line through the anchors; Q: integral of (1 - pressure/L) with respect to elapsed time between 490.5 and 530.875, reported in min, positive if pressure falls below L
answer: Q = 1.5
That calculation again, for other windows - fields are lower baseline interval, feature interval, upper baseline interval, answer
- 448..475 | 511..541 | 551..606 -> 1.26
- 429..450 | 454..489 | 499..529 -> -1.12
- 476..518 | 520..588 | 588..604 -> 0.93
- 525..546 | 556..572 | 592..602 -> -0.21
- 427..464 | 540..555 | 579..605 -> -0.52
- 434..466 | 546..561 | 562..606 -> -0.65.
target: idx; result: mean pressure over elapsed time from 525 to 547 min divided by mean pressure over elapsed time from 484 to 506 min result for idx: 1.0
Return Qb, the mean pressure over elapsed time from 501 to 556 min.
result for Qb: 4.63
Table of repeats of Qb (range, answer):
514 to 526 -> 4.47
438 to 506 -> 4.75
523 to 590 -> 4.62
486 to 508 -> 4.7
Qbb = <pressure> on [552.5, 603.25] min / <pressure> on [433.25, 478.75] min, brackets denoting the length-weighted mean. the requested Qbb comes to 0.97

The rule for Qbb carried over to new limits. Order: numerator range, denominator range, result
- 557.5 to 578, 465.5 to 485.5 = 0.96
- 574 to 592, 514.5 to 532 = 1.04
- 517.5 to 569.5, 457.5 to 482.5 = 0.96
